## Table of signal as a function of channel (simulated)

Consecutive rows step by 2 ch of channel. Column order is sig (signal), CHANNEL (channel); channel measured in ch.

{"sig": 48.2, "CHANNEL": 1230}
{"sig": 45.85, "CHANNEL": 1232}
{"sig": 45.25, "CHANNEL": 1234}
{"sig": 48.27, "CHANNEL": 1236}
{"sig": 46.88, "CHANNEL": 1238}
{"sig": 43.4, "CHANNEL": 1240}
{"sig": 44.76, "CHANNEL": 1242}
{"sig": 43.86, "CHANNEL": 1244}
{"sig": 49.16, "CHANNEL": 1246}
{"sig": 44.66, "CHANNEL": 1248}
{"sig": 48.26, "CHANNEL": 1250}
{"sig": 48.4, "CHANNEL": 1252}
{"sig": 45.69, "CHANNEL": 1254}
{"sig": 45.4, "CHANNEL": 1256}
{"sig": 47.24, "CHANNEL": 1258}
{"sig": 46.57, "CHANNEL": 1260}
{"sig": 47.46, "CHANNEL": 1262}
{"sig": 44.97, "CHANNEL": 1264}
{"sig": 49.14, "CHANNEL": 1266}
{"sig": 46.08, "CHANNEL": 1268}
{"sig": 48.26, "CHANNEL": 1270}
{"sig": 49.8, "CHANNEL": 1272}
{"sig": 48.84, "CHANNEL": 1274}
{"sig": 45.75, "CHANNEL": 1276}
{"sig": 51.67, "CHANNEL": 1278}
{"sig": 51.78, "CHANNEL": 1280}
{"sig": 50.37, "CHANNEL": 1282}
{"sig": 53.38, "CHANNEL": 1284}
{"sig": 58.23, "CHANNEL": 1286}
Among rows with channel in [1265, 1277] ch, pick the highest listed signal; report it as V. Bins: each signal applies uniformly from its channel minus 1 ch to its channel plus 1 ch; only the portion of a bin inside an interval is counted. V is 49.8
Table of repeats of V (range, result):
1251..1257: 48.4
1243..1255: 49.16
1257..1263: 47.46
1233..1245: 48.27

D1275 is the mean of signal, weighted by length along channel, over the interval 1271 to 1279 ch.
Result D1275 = 49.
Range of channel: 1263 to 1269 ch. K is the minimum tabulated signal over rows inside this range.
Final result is 44.97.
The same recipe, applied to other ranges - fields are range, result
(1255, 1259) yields 45.4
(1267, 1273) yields 46.08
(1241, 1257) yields 43.86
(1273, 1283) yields 45.75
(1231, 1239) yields 45.25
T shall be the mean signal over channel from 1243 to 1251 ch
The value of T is 46.5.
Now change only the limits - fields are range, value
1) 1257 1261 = 46.9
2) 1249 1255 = 47.4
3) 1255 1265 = 46.3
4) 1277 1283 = 51.3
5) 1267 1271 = 47.2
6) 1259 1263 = 47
